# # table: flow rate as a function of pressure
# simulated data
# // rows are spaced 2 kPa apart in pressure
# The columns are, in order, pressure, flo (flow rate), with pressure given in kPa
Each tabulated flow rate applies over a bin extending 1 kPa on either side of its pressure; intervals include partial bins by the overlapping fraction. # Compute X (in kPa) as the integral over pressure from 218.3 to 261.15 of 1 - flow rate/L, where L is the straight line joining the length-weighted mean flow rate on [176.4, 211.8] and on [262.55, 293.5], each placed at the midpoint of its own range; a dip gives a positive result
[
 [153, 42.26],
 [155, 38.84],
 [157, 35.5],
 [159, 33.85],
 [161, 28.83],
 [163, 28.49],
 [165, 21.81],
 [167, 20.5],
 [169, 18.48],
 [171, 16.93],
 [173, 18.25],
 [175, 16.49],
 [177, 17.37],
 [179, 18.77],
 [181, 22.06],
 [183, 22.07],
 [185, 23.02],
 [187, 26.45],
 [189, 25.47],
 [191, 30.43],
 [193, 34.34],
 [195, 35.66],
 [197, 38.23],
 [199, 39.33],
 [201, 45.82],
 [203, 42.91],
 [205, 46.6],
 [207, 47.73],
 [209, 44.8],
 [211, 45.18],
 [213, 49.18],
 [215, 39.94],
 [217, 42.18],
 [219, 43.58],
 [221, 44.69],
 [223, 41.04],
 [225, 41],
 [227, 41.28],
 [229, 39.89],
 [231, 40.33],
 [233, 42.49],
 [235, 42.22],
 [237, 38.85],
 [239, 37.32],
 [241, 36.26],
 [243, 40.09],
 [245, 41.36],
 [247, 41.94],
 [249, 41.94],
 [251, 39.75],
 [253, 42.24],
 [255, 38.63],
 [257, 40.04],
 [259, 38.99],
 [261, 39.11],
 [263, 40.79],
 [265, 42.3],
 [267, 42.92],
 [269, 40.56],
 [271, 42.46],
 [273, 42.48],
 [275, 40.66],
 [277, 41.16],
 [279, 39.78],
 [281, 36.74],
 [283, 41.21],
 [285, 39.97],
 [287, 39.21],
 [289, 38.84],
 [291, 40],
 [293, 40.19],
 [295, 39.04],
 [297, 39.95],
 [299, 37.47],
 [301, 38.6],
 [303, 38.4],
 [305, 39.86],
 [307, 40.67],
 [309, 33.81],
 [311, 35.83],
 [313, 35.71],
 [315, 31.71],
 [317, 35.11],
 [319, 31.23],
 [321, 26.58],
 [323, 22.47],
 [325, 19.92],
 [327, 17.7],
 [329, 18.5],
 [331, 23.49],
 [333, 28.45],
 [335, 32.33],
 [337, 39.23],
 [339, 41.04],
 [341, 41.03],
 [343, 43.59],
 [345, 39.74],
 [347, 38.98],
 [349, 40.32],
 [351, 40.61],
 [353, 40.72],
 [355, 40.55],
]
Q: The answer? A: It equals -3.62 kPa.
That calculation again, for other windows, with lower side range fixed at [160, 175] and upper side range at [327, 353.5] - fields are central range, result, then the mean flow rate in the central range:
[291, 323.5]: -3.2 kPa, 35.8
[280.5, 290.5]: -2.7 kPa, 39.4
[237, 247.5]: -4.5 kPa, 39.2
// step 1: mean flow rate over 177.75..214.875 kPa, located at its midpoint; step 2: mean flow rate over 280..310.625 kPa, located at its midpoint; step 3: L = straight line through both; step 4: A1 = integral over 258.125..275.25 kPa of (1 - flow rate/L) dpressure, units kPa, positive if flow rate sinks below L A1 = -1.49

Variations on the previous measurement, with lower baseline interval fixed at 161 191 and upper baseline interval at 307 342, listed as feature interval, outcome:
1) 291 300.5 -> -3.42 kPa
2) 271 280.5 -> -4.57 kPa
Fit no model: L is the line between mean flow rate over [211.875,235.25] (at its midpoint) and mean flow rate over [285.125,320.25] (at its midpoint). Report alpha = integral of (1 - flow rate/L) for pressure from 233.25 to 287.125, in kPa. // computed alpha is -0.5 kPa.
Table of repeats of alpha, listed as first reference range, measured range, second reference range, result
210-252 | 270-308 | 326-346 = -3.5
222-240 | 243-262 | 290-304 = -0.2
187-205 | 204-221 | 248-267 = -3.3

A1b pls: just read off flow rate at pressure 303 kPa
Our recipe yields 38.4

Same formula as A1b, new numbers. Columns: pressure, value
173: 18.25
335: 32.33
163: 28.49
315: 31.71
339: 41.04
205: 46.6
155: 38.84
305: 39.86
